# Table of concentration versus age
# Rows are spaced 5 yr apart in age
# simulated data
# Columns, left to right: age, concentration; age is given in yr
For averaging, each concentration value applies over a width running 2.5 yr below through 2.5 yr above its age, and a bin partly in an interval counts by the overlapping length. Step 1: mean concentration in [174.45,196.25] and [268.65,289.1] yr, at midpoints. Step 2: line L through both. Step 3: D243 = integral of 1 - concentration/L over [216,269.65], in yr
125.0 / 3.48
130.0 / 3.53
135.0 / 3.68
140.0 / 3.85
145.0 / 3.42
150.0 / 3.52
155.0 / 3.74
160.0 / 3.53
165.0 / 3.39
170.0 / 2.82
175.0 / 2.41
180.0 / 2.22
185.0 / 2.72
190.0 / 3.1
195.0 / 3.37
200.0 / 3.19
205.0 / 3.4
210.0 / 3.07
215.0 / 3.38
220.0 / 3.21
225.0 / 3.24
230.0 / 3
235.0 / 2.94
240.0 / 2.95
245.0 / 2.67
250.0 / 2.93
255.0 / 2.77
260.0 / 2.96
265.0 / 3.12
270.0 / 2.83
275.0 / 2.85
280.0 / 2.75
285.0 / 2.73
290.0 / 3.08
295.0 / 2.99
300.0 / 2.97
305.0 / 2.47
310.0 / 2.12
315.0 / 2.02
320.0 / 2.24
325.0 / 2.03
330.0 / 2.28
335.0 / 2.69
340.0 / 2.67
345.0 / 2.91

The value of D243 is -3.7 yr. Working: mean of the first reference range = 2.76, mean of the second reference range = 2.81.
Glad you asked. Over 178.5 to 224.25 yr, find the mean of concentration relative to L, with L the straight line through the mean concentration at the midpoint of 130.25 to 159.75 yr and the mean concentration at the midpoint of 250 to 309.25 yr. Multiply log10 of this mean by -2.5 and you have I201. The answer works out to 0.07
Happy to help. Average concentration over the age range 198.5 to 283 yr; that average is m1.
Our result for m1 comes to 3.01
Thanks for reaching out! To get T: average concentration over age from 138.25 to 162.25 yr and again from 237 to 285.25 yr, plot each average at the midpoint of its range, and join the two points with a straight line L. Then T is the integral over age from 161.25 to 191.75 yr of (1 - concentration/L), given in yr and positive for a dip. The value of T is 5.6 yr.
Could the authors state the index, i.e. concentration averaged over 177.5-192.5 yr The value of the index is 2.68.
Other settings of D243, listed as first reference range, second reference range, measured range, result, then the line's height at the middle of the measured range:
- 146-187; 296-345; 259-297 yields -4.4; 2.61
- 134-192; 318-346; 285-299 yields -1.9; 2.63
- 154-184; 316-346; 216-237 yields -2.6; 2.78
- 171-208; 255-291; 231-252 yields 0.1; 2.9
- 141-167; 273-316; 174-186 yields 3.4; 3.38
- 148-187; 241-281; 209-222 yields -1.3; 2.95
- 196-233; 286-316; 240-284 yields 0.6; 2.9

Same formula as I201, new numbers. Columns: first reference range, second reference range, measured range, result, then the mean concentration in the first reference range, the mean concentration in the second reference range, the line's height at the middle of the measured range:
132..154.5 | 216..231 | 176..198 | 0.194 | 3.63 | 3.19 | 3.39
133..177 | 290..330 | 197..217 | -0.067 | 3.38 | 2.44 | 3.07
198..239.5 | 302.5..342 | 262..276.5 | -0.073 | 3.17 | 2.31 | 2.75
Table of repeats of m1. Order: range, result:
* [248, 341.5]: 2.66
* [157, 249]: 3.04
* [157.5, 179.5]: 2.96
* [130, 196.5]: 3.22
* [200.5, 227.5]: 3.25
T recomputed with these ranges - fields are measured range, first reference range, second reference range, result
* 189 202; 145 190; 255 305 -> -0.9 yr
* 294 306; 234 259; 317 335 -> -1.9 yr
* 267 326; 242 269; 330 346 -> 3.7 yr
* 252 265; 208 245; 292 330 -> -0.4 yr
